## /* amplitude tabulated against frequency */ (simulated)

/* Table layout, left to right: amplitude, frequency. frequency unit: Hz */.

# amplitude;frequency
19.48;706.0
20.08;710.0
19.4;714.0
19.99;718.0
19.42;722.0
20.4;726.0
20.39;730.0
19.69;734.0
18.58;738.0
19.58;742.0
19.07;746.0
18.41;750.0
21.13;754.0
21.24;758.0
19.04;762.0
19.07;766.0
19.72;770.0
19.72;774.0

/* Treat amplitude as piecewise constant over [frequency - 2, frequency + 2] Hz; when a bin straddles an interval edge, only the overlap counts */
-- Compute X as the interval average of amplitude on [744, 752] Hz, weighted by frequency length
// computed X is 18.7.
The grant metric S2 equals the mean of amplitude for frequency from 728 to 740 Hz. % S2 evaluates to 19.6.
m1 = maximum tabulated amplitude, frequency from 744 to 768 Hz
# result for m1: 21.24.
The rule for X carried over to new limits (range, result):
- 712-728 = 19.8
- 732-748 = 19.2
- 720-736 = 20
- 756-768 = 19.8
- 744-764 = 19.8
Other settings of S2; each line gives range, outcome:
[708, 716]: 19.7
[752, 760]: 21.2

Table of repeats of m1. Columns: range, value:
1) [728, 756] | 21.13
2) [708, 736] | 20.4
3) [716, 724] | 19.99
